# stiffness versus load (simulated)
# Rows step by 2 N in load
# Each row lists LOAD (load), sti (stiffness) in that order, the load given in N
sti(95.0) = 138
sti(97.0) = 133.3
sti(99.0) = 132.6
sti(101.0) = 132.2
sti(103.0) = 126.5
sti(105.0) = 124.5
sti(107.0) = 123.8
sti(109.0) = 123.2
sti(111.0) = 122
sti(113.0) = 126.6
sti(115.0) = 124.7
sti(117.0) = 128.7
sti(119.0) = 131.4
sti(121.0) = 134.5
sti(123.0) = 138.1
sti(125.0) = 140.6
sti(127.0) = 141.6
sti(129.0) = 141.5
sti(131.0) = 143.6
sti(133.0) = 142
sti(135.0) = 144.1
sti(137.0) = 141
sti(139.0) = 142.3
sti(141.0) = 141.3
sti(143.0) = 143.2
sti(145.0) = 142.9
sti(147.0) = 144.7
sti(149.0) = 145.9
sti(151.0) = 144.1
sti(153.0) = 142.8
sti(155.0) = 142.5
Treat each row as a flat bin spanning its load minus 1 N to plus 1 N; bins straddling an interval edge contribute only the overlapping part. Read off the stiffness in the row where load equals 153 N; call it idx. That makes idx 142.8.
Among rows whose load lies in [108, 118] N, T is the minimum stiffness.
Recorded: 122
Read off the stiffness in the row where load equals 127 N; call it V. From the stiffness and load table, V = 141.6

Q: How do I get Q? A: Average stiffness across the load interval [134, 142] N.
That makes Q 142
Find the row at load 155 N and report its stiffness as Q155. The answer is 142.5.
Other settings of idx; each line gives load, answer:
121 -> 134.5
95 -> 138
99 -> 132.6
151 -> 144.1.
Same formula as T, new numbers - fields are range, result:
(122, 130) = 138.1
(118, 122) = 131.4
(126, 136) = 141.5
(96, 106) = 124.5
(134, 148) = 141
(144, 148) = 142.9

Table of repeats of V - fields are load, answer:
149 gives 145.9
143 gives 143.2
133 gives 142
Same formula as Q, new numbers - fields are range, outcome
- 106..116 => 124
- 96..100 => 133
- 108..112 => 123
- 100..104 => 129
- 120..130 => 139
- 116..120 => 130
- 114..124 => 131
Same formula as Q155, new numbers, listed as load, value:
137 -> 141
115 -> 124.7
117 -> 128.7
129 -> 141.5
